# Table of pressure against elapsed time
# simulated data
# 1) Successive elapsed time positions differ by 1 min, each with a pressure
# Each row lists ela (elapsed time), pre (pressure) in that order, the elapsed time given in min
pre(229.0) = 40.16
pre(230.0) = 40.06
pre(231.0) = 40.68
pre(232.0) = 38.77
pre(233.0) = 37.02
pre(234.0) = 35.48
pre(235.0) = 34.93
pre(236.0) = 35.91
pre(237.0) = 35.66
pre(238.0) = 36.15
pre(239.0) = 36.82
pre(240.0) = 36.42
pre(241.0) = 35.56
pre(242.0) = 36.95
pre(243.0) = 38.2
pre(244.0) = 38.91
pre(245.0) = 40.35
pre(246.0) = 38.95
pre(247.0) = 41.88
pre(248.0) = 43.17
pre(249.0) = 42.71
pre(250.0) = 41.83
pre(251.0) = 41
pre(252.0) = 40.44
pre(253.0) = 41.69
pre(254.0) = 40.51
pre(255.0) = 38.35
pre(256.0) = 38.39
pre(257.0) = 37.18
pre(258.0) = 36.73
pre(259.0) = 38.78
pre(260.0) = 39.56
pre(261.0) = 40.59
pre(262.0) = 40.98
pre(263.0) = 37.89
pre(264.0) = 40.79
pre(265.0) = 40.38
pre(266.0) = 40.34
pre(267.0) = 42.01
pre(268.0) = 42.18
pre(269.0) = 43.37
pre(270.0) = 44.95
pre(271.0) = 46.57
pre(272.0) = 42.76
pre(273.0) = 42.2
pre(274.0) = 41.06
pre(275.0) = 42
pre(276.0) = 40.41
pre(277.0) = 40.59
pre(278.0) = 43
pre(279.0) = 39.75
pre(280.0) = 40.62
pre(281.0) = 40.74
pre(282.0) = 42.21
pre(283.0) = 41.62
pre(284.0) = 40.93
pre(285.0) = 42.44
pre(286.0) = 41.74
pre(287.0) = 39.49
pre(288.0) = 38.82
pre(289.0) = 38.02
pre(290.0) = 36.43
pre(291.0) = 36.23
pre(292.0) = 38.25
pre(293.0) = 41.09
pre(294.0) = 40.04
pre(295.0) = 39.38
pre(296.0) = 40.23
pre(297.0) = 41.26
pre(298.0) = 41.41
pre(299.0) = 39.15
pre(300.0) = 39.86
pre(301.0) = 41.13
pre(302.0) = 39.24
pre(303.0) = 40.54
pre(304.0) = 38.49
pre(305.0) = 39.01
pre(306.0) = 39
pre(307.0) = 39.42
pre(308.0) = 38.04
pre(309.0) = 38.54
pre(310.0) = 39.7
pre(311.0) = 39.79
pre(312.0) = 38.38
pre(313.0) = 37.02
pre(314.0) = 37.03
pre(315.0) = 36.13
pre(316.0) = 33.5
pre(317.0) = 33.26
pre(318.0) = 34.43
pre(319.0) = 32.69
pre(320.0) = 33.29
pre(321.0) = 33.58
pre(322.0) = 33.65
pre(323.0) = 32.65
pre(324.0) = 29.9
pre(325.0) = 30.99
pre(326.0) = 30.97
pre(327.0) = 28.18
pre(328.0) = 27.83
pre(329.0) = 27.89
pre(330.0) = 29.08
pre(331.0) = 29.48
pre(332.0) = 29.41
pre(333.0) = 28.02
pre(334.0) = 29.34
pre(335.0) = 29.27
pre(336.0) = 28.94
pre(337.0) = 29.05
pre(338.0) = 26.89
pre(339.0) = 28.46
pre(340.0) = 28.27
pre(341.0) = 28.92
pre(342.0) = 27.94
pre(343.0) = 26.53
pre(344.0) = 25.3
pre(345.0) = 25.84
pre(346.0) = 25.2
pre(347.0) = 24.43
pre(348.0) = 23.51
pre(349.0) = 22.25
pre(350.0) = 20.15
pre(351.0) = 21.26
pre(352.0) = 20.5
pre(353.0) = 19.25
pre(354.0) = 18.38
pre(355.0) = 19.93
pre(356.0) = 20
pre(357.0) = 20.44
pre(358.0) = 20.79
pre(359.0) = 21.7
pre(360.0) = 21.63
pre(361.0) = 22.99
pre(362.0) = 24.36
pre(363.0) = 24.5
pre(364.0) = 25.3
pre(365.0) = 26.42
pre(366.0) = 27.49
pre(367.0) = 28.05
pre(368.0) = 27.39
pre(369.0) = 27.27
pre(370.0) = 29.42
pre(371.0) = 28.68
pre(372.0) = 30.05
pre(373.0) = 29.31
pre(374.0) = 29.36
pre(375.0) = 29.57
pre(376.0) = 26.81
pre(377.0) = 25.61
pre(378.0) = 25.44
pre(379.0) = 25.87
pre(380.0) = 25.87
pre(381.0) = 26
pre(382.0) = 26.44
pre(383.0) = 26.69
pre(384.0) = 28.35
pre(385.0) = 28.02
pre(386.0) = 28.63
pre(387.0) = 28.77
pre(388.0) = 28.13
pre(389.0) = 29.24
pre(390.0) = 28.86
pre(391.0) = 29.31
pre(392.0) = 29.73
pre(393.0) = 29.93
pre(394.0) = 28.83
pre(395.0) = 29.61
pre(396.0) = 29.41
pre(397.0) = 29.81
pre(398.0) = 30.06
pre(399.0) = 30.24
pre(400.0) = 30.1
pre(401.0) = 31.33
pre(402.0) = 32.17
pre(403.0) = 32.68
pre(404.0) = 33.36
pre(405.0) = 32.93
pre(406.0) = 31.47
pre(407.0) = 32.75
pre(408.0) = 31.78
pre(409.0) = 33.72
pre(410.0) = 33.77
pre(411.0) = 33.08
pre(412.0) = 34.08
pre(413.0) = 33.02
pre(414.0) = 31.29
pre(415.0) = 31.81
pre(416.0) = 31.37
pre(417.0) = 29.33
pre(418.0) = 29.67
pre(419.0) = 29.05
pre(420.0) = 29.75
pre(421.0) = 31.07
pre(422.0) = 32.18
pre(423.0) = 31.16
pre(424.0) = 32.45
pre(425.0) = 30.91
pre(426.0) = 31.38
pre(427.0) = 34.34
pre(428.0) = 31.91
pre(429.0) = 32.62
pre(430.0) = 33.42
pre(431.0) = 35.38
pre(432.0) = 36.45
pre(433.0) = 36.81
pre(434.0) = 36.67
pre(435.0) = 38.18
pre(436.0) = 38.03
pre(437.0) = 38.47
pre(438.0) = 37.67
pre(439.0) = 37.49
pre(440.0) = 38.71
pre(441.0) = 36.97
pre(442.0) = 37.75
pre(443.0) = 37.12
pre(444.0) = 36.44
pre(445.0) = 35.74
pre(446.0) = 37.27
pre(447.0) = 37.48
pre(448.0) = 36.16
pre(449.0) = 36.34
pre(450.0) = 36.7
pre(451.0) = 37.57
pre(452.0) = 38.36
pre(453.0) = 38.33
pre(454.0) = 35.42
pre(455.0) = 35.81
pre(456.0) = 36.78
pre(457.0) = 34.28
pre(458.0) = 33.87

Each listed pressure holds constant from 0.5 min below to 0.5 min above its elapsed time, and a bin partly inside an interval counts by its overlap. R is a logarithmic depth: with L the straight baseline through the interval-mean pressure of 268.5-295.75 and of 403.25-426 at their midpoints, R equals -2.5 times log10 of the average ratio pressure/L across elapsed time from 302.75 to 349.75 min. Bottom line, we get 0.20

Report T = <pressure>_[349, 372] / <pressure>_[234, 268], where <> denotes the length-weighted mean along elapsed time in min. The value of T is 0.6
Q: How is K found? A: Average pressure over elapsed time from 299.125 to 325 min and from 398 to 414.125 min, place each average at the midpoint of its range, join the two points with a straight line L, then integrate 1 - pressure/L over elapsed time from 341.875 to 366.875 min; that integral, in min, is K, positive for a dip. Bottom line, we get 8.40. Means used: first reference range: 36.7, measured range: 23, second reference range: 32.3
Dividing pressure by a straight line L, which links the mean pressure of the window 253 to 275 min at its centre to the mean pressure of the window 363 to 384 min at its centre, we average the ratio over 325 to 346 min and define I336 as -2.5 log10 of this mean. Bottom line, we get 0.134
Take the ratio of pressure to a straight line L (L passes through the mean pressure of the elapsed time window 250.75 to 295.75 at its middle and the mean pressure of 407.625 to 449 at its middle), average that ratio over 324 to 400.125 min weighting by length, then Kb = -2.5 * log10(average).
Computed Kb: 0.35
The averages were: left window 40.5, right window 34.2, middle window 26.7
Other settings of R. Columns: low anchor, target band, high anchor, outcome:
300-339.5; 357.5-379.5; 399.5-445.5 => 0.27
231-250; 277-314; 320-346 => -0.21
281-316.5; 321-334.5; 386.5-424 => 0.23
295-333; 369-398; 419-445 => 0.23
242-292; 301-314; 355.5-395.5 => -0.10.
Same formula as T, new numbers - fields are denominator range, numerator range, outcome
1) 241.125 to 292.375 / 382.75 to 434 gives 0.77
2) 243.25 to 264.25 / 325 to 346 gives 0.71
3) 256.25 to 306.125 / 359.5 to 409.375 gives 0.71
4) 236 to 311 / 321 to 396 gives 0.67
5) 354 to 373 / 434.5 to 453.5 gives 1.51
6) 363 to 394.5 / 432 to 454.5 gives 1.34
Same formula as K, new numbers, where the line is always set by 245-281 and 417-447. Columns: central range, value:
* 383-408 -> 4.1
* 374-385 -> 2.9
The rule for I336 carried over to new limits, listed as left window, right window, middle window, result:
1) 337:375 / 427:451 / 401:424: 0.03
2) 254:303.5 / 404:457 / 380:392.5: 0.28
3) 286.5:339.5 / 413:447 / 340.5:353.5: 0.41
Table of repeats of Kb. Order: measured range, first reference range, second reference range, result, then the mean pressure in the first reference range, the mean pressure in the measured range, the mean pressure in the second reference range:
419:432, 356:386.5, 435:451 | 0.08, 26.2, 32.3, 37.3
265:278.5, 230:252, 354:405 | -0.17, 38.5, 42.3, 27.4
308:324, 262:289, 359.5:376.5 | -0.01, 41.4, 35.5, 27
